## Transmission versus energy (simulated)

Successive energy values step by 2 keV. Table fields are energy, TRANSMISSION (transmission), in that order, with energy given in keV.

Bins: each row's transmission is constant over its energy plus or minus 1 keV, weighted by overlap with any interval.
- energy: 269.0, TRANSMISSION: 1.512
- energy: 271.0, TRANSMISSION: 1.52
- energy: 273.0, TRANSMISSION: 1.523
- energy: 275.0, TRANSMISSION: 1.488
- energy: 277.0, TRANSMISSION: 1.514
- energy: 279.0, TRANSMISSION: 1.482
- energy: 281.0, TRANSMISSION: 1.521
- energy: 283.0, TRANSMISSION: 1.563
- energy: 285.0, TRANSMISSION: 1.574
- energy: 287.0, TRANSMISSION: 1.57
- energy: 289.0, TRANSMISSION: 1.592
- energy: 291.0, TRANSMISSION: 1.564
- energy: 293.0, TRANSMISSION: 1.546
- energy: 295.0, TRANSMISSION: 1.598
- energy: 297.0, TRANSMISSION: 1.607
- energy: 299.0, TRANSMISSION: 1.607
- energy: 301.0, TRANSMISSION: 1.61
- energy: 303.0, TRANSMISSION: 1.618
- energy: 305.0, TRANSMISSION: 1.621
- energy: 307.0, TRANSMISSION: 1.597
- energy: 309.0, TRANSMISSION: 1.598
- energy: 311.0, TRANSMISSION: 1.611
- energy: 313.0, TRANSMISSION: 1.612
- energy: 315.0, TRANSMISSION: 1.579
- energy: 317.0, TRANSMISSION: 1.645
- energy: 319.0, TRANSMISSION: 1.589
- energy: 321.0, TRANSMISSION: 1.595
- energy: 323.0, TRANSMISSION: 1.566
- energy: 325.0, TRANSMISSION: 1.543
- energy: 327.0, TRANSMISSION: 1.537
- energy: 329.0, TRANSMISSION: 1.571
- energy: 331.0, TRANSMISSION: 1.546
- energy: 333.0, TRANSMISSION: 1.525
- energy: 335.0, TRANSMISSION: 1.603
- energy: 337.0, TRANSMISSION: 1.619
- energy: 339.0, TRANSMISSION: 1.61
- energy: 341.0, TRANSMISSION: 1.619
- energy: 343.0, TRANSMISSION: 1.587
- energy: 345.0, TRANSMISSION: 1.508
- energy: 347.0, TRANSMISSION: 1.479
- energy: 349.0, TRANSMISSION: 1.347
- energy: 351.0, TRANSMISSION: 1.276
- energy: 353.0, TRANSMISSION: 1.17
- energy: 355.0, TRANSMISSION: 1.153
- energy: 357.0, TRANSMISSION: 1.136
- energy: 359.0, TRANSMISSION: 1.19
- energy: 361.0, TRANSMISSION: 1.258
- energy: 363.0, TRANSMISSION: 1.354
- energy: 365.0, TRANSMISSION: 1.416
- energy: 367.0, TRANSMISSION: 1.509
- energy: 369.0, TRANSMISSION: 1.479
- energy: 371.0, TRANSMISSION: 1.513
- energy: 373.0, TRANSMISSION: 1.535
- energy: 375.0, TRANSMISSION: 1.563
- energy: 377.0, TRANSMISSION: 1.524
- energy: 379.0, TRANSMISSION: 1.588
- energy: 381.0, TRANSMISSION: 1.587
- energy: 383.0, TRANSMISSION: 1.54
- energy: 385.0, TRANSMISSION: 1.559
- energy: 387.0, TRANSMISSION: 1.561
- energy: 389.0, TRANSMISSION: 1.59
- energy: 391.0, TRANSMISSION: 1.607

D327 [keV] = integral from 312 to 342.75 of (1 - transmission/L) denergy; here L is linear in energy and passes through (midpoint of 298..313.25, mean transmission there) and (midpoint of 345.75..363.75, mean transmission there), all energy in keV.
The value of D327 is -2.8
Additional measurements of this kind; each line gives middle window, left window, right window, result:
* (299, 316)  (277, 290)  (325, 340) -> -0.5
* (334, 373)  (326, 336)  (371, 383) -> 3.5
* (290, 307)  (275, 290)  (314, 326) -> -0.4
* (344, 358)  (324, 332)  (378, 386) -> 2.4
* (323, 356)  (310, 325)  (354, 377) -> 0.3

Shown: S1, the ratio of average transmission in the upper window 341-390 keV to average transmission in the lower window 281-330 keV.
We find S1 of 0.91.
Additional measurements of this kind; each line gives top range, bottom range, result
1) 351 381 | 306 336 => 0.88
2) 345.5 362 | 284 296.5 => 0.80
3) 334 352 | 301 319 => 0.94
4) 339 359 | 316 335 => 0.87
